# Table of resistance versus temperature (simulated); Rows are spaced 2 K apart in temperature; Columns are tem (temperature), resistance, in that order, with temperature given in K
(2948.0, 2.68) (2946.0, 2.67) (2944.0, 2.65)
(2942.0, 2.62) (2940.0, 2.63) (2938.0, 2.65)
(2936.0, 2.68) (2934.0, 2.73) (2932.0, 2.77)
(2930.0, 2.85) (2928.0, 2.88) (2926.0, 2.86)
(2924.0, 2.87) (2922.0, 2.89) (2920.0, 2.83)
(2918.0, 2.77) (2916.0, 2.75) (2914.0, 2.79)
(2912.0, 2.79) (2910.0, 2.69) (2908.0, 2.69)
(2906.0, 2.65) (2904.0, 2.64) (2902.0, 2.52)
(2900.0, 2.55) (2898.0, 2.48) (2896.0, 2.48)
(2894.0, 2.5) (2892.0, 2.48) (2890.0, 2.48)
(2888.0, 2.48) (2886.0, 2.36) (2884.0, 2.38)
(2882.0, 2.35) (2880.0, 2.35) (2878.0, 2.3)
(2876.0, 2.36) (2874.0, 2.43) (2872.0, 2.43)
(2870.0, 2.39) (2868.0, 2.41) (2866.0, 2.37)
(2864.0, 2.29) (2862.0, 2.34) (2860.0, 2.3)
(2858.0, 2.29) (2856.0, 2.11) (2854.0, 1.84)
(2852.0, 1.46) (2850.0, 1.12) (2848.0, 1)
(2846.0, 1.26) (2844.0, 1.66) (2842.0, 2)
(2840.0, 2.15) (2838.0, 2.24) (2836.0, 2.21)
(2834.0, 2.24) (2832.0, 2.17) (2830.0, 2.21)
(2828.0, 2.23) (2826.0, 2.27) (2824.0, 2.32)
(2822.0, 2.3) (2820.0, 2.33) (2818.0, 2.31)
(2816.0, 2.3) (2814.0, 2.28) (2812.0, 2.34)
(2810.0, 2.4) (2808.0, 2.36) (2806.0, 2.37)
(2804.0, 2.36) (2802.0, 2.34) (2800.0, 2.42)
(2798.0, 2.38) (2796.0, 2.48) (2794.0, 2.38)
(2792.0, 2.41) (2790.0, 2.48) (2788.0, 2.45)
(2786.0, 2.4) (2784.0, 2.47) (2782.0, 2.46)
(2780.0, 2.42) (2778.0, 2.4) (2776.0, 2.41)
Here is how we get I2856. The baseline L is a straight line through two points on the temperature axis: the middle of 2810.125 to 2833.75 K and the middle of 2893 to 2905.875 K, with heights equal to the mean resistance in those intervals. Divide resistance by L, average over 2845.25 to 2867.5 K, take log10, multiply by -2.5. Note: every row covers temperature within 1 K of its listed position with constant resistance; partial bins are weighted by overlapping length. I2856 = 0.27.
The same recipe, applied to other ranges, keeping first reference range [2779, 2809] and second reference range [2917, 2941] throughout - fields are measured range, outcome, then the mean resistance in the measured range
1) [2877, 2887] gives 0.13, 2.35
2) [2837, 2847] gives 0.34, 1.86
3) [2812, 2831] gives 0.09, 2.29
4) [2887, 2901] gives 0.08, 2.49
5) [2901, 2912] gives 0.03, 2.65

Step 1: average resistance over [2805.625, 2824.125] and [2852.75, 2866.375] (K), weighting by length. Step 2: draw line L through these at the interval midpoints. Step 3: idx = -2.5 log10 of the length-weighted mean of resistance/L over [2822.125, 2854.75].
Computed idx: 0.19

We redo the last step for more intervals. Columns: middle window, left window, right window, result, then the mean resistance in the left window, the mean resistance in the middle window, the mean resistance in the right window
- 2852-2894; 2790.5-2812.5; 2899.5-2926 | 0.13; 2.39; 2.32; 2.73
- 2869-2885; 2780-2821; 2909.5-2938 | 0.11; 2.39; 2.37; 2.79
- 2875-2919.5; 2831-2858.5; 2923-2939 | -0.06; 1.83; 2.54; 2.79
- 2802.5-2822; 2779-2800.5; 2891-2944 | 0.06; 2.43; 2.34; 2.69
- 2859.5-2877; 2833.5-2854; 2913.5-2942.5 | -0.17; 1.73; 2.37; 2.77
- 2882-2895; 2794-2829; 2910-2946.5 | 0.08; 2.34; 2.44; 2.76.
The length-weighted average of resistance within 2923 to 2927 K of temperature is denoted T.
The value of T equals 2.87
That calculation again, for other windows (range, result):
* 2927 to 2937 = 2.78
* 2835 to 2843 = 2.15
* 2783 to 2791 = 2.45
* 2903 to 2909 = 2.66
